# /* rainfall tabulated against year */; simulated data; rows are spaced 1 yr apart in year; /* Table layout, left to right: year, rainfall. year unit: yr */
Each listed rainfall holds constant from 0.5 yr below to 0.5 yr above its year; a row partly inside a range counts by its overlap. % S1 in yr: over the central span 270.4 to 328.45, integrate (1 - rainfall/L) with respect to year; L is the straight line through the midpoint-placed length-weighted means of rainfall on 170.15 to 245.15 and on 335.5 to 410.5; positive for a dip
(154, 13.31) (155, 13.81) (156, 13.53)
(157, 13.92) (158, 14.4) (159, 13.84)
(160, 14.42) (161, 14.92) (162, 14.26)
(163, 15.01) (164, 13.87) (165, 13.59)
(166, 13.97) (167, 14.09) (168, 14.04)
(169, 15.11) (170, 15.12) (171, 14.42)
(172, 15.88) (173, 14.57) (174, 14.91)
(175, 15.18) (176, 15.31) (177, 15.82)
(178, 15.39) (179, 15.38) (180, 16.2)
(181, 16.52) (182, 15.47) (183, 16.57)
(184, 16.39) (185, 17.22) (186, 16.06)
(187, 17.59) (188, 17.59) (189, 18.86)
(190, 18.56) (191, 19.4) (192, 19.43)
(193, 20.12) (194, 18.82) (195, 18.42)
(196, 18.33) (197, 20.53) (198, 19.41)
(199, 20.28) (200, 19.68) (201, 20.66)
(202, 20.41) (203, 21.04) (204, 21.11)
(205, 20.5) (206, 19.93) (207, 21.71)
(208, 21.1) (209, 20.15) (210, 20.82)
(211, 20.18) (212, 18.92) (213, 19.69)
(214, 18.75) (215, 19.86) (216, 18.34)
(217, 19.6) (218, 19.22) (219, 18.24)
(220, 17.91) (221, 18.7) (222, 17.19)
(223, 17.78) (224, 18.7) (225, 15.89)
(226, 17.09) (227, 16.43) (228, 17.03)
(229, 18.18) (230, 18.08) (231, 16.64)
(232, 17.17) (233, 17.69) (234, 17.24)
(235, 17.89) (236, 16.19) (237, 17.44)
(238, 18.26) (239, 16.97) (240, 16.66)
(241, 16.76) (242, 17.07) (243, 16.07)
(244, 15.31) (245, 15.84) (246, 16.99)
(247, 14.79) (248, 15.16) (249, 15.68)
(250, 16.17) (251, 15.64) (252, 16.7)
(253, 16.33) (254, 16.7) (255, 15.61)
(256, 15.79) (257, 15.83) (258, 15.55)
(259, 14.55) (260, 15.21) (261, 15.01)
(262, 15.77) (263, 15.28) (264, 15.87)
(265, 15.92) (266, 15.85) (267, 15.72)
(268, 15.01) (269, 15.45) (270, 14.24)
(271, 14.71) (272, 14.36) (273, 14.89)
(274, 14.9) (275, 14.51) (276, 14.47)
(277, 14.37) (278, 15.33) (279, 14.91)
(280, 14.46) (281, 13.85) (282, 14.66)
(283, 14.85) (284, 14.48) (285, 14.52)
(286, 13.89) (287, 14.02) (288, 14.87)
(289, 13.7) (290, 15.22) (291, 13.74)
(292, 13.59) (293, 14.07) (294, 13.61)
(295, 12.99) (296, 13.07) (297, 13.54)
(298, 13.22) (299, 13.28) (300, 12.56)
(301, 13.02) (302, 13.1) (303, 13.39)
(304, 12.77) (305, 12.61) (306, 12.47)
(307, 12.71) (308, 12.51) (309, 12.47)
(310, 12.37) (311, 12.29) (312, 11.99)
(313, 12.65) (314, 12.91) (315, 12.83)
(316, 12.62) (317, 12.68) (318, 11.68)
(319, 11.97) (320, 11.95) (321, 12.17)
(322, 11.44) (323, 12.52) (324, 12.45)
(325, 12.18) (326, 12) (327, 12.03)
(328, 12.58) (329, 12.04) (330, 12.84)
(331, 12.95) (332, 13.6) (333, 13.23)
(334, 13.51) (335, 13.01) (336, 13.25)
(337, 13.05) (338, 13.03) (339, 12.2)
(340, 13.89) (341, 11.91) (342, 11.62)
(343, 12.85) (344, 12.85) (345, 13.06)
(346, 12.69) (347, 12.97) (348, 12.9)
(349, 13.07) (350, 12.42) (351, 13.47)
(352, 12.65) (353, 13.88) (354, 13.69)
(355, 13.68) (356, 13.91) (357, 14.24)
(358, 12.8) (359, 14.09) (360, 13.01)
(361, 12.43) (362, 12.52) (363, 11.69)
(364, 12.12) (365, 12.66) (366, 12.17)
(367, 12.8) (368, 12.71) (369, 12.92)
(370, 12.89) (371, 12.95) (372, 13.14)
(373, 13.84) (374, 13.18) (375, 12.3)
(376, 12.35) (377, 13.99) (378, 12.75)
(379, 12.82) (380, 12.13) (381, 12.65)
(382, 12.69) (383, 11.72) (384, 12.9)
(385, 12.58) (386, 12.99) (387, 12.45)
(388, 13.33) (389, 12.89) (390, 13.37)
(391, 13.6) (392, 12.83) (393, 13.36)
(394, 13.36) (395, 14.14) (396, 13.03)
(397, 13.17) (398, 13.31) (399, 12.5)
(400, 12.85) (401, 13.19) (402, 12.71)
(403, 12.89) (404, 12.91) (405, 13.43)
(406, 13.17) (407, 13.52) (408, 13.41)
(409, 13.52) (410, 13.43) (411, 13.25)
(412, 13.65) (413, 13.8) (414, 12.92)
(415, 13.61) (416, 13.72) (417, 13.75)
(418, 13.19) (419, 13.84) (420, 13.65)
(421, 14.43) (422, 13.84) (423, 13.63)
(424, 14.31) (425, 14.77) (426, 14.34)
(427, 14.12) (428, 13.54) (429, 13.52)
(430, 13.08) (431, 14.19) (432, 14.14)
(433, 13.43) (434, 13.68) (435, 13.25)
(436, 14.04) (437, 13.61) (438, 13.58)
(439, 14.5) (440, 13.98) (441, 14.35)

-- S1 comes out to 7.1 yr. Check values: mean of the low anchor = 17.9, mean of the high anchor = 13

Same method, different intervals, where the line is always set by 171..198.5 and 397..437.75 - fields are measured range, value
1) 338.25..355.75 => 2.0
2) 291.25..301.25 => 1.4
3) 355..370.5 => 1.6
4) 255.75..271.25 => 0.5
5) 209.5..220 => -1.7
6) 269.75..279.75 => 0.7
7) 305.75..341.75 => 5.9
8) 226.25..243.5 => -0.8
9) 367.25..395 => 2.3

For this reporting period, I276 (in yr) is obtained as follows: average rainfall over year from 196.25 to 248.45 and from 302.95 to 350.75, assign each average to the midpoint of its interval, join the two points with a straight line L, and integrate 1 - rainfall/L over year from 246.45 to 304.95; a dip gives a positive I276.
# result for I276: 2.9 yr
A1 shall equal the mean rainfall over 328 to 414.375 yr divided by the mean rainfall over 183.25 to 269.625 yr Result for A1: 0.74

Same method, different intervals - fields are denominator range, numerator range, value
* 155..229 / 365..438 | 0.76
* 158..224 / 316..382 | 0.73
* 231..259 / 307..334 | 0.76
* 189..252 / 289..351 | 0.70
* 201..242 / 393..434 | 0.73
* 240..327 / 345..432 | 0.93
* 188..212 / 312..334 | 0.63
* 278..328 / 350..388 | 0.98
